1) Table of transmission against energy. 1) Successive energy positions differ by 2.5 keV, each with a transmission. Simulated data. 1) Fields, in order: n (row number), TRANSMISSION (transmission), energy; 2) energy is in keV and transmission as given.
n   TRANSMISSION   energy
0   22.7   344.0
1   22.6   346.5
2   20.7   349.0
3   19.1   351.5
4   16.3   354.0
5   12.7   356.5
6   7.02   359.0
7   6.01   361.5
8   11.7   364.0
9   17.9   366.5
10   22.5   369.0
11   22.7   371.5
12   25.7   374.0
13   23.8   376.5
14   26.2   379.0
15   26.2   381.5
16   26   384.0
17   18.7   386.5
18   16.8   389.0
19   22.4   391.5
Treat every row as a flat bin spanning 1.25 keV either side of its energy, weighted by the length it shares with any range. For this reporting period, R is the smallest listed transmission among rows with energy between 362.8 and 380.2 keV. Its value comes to 11.7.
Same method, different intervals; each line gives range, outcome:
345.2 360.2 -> 7.02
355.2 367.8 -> 6.01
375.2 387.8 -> 18.7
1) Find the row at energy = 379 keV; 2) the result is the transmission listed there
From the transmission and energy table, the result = 26.2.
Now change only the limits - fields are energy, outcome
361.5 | 6.01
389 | 16.8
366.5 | 17.9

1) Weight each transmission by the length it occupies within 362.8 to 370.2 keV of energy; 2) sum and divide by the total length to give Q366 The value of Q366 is 17.4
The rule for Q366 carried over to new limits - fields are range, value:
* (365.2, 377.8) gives 22.5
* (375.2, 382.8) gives 25.4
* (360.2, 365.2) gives 8.81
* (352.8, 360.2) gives 12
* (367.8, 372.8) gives 22.6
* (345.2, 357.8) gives 18.3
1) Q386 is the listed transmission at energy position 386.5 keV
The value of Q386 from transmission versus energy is 18.7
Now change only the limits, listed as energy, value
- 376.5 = 23.8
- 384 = 26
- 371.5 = 22.7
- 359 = 7.02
